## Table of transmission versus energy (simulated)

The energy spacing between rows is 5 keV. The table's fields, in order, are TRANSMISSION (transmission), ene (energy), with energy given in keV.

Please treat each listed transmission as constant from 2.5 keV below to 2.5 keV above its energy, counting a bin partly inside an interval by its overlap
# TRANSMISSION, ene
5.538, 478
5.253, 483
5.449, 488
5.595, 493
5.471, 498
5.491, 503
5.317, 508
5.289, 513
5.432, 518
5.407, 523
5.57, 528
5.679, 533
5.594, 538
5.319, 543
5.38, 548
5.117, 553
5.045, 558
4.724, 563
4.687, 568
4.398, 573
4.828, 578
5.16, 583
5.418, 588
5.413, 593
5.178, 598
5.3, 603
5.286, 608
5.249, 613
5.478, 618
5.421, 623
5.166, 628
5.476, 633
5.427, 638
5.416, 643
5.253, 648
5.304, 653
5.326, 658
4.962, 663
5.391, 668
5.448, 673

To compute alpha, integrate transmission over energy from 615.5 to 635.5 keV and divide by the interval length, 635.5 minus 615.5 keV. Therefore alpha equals 5.39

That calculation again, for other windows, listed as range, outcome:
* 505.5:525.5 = 5.36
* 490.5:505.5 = 5.52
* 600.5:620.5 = 5.33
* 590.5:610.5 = 5.29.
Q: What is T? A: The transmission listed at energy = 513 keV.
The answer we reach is 5.289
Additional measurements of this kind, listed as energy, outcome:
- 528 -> 5.57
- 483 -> 5.253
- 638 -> 5.427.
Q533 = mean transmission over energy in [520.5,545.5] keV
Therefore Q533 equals 5.51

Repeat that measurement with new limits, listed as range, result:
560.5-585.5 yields 4.76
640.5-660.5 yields 5.32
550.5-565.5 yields 4.96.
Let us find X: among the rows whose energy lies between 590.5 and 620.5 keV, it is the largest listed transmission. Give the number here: 5.478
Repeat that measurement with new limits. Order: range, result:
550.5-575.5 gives 5.117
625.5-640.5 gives 5.476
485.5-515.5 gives 5.595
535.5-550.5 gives 5.594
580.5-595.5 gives 5.418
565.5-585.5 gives 5.16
